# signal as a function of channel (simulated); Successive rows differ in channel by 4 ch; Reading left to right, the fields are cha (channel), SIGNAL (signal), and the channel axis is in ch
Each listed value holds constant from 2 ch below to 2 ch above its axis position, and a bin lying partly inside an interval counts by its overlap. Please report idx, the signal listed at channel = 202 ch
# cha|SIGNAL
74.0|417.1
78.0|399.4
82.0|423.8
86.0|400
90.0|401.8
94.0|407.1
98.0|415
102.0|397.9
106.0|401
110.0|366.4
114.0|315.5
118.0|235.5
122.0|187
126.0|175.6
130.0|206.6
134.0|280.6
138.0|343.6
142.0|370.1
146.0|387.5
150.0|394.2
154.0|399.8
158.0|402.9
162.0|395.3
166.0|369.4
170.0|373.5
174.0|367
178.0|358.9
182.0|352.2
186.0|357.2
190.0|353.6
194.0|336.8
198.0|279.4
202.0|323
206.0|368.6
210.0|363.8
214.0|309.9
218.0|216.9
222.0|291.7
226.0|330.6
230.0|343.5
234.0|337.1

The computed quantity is 323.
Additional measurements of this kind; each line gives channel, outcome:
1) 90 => 401.8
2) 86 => 400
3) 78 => 399.4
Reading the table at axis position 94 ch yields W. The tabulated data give 407.1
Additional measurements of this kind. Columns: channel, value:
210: 363.8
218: 216.9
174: 367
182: 352.2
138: 343.6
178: 358.9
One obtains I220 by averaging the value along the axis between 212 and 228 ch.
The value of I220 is 287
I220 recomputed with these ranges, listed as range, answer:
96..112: 395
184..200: 332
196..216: 329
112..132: 224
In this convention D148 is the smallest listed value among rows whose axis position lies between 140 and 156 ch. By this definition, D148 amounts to 370.1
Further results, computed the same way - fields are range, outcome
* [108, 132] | 175.6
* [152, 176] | 367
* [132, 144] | 280.6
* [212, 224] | 216.9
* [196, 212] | 279.4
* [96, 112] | 366.4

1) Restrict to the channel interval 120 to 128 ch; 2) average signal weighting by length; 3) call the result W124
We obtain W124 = 181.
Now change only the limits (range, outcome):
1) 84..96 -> 403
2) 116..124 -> 211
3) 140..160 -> 391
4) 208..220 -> 297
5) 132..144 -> 331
